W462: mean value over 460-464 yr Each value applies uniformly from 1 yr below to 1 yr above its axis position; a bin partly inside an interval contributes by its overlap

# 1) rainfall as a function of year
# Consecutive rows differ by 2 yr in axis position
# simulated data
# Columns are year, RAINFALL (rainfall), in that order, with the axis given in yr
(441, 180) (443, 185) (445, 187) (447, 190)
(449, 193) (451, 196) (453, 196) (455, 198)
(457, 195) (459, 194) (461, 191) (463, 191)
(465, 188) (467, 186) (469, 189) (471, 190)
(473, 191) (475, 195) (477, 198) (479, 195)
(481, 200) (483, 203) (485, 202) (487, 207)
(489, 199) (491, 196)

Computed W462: 191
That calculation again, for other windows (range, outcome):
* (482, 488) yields 204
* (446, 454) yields 194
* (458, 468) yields 190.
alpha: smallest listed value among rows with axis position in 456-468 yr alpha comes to 186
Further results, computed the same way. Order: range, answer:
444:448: 187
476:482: 195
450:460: 194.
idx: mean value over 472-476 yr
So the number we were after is 193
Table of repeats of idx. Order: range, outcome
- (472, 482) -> 196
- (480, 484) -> 202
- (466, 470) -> 188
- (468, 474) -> 190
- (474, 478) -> 196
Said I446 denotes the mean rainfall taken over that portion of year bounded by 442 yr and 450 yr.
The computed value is 189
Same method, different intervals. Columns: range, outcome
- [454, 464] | 194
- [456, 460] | 194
